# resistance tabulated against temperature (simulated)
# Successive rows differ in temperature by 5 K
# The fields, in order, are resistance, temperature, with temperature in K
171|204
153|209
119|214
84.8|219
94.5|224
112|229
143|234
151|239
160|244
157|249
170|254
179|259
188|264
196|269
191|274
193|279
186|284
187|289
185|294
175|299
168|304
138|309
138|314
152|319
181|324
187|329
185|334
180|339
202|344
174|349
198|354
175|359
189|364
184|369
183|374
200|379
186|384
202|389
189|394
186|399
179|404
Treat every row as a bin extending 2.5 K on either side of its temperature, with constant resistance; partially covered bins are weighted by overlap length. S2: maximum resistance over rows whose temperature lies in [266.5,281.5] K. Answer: 196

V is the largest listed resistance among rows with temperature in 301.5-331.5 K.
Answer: 187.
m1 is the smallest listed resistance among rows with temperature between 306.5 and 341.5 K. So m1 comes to 138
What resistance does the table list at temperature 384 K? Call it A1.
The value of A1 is 186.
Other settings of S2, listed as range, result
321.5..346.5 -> 202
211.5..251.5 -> 160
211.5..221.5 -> 119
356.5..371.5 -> 189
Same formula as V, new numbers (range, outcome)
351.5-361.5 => 198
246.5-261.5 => 179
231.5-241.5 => 151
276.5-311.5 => 193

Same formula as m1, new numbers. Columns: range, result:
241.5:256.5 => 157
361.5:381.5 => 183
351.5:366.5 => 175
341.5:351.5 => 174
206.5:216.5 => 119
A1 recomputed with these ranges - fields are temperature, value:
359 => 175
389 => 202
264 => 188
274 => 191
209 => 153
